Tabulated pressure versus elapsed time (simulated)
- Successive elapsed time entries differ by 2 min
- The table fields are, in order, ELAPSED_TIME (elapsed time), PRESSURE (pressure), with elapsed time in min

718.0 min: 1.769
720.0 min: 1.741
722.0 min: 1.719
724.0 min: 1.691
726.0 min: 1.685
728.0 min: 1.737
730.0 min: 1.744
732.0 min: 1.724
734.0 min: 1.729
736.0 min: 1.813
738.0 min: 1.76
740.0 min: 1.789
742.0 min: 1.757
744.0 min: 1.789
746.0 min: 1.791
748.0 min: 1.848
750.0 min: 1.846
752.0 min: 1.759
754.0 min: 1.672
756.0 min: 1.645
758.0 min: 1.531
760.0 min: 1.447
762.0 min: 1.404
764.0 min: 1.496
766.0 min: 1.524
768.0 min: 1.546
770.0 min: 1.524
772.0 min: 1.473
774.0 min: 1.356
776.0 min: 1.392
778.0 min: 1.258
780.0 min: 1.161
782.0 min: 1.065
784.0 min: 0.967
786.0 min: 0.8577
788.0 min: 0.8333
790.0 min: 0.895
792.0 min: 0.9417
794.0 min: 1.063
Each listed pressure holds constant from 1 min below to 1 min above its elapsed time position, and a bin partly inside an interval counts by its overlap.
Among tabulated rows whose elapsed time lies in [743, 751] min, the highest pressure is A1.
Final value 1.848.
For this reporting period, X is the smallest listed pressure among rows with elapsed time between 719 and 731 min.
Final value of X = 1.685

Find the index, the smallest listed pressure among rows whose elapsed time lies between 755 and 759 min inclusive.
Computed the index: 1.531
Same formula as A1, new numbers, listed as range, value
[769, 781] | 1.524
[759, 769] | 1.546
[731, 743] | 1.813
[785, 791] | 0.895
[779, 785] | 1.161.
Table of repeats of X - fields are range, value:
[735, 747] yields 1.757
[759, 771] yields 1.404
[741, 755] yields 1.672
